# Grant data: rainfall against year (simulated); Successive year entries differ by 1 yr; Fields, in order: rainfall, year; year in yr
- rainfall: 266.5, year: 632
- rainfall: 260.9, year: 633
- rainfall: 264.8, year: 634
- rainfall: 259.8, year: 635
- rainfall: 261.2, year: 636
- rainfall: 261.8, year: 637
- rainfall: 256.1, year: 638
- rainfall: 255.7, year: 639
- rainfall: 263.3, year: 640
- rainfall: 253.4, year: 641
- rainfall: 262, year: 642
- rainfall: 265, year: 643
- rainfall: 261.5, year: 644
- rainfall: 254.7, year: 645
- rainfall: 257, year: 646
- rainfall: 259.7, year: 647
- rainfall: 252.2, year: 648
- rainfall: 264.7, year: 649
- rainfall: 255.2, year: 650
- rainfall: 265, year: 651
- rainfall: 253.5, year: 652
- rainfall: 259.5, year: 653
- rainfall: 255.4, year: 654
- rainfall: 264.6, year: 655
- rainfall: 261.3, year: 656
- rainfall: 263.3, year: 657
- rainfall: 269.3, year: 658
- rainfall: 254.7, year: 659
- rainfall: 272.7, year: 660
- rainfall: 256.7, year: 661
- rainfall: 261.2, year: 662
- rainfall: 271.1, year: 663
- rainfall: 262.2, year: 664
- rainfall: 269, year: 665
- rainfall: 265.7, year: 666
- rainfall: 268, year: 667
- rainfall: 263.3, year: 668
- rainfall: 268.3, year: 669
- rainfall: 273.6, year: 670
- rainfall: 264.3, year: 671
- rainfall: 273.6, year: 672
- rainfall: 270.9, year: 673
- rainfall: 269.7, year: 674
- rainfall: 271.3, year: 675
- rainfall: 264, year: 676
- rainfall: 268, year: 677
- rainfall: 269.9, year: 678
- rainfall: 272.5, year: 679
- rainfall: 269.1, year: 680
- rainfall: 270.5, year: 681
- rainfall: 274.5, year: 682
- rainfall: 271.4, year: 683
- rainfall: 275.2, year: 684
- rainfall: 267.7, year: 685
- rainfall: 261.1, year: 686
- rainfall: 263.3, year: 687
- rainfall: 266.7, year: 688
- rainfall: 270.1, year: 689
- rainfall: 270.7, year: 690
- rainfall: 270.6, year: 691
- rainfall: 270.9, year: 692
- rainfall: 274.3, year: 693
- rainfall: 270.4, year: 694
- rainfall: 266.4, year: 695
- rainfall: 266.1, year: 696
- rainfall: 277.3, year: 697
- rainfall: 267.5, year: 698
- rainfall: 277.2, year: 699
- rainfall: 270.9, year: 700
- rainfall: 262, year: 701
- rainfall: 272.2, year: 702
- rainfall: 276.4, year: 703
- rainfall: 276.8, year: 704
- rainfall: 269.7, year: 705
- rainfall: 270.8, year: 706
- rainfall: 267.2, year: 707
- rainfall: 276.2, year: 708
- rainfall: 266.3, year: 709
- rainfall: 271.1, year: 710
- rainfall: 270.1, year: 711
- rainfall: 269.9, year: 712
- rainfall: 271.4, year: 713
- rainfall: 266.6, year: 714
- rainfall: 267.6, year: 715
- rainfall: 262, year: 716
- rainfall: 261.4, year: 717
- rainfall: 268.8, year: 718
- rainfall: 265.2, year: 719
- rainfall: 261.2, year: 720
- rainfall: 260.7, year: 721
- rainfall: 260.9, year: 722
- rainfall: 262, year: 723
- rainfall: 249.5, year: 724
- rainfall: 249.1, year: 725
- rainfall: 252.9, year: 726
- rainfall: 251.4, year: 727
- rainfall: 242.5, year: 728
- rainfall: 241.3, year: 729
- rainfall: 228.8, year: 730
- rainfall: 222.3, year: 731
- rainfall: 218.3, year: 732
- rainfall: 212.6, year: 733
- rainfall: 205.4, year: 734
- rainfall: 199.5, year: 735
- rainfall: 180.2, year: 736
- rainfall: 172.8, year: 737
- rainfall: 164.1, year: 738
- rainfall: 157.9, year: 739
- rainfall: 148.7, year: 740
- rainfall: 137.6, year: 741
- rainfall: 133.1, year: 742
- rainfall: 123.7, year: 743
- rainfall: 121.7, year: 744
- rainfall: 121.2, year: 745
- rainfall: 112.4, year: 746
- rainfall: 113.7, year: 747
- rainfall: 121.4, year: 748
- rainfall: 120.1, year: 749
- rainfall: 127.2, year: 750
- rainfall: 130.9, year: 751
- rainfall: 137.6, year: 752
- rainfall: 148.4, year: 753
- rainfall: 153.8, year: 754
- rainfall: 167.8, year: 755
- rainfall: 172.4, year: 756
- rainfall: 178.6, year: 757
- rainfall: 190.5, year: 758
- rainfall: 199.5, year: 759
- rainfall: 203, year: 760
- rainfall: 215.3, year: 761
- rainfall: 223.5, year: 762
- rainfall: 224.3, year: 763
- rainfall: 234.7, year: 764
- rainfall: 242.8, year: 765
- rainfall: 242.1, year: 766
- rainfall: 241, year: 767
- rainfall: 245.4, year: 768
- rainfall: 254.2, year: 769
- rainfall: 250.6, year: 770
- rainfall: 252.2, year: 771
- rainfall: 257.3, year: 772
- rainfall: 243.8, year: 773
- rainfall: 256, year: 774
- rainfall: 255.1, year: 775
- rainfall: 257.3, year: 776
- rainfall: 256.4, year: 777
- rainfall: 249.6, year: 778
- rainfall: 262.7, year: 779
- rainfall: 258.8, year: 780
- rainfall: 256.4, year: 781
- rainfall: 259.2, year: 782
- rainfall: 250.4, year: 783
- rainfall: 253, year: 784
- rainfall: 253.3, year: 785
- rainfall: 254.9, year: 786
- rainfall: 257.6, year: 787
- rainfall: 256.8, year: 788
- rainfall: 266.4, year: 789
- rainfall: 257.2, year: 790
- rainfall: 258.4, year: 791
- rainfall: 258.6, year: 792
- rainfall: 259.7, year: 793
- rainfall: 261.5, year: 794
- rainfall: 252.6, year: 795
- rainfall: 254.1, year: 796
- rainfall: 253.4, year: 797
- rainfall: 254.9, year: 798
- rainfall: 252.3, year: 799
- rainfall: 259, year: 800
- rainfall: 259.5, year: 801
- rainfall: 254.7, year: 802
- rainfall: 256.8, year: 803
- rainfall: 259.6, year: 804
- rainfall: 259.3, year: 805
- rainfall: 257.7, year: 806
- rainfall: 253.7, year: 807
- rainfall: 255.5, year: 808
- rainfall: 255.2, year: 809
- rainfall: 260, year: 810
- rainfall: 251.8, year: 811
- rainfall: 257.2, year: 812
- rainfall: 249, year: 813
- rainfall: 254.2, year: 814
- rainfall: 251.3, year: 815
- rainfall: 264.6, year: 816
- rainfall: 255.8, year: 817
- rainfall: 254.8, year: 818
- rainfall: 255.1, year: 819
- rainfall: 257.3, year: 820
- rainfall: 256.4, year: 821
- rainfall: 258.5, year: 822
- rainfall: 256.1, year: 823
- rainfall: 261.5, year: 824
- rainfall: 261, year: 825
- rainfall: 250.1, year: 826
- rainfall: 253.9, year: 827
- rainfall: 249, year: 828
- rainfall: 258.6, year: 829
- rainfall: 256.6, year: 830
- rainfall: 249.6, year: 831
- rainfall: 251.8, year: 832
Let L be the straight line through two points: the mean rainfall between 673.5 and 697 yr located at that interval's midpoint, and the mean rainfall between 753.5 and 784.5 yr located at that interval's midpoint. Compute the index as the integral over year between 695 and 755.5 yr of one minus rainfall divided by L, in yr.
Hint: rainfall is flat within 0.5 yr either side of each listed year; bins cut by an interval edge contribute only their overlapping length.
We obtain 8.4 yr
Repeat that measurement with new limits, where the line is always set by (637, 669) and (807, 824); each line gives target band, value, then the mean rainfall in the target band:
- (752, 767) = 3.4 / 199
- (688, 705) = -0.7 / 271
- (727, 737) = 1.6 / 216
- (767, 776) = 0.2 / 252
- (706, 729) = -0.3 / 262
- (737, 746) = 4.2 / 139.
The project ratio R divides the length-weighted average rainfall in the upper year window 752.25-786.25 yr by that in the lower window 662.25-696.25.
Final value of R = 0.86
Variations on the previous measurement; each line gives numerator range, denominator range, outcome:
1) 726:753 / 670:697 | 0.62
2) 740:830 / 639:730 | 0.86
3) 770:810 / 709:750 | 1.22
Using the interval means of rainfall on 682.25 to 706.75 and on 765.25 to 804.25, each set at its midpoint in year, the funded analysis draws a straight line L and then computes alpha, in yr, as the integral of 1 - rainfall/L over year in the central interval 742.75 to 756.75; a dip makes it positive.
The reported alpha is 6.8 yr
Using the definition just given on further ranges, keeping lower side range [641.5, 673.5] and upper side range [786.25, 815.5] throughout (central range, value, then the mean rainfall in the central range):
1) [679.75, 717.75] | -1.24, 270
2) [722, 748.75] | 7.47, 187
